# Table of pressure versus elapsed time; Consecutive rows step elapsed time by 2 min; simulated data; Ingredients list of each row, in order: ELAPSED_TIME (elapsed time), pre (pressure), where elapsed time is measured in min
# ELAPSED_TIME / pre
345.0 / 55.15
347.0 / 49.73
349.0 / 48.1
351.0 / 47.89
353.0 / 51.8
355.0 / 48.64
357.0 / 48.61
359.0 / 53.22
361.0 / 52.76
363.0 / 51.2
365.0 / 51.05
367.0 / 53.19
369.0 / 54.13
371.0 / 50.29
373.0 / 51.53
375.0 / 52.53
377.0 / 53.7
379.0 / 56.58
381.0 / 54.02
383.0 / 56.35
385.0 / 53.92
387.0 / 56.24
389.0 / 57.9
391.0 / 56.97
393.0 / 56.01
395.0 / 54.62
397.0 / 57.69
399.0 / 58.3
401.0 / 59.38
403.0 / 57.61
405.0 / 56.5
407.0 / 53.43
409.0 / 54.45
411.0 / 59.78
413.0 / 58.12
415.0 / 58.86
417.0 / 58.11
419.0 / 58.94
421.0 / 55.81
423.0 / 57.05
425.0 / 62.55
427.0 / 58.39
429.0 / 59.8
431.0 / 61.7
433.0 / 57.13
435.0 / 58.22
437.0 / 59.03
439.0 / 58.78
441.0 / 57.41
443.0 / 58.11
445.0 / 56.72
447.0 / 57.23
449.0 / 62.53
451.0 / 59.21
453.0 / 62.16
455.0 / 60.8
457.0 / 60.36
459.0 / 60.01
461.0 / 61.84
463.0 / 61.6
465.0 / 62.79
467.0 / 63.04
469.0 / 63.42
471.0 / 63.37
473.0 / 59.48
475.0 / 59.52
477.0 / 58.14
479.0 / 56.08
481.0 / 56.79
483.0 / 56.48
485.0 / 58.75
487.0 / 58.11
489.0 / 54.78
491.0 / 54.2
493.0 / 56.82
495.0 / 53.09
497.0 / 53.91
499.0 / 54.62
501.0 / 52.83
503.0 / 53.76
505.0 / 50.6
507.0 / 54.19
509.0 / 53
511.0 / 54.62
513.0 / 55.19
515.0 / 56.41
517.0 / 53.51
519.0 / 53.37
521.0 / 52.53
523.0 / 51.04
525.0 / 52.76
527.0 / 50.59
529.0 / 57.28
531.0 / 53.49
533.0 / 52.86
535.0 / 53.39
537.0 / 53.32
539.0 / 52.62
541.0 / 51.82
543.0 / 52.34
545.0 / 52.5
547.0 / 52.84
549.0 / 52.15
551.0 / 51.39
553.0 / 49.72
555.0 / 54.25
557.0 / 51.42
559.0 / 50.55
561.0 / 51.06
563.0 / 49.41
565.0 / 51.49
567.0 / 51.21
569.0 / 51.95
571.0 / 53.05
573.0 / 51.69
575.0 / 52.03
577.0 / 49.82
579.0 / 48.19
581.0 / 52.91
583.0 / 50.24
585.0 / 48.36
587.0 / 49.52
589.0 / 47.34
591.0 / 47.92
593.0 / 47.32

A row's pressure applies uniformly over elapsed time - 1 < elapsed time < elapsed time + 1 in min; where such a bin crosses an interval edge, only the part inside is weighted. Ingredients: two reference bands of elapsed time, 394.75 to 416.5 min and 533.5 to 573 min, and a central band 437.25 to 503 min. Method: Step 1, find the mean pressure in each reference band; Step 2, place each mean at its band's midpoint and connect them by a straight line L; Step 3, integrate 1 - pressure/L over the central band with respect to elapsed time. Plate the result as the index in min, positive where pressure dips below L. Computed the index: -4.2 min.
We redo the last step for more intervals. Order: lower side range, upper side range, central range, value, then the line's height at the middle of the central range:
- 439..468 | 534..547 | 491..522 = 1.0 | 55.6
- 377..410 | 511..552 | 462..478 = -2.0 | 54.5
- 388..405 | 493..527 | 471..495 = -1.3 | 54.4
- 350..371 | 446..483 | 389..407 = -0.8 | 54.5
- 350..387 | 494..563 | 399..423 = -2.2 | 52.5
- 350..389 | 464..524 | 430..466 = -3.2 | 54.9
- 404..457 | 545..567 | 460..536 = -1.7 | 54.7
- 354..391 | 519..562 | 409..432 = -2.5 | 53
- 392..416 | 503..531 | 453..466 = -1.4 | 55.3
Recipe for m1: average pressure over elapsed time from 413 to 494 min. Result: 59.1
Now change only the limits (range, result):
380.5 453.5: 57.8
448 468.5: 61.5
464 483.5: 60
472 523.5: 55.1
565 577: 51.8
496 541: 53.4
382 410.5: 56.4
